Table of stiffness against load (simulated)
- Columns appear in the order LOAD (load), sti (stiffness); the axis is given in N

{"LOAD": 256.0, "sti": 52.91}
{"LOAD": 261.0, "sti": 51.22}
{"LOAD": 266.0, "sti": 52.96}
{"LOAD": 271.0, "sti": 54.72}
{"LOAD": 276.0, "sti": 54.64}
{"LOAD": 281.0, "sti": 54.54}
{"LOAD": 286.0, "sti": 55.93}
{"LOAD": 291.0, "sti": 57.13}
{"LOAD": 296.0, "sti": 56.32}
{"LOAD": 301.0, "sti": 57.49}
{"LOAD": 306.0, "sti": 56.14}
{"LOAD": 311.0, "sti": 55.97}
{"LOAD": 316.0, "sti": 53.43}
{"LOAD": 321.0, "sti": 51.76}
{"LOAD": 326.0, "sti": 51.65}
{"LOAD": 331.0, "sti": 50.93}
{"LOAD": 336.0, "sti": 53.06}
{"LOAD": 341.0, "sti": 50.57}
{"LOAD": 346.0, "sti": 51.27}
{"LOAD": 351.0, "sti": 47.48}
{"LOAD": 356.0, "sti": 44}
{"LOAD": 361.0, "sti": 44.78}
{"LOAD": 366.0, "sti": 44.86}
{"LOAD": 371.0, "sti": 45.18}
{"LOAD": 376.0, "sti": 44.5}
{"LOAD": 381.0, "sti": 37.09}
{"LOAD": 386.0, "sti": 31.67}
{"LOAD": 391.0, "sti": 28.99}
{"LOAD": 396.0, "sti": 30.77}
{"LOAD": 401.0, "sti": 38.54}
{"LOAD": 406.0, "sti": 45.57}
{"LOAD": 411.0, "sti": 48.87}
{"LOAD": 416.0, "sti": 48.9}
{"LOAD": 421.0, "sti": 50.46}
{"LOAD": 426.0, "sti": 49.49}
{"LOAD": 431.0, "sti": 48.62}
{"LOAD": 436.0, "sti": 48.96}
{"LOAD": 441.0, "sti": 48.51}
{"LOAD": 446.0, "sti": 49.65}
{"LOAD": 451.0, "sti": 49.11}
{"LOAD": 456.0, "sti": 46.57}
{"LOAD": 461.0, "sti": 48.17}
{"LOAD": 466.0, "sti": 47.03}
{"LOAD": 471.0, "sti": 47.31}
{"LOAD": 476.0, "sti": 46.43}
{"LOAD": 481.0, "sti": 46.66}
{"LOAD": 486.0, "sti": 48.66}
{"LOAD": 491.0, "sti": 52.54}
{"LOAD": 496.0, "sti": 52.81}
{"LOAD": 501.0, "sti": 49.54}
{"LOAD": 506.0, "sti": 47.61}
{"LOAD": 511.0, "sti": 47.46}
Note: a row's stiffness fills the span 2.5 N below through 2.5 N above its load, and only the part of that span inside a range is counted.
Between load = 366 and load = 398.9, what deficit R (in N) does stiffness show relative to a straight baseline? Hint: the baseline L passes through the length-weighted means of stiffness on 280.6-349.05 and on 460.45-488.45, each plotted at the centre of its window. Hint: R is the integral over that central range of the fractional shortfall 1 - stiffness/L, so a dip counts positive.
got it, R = 9.1 N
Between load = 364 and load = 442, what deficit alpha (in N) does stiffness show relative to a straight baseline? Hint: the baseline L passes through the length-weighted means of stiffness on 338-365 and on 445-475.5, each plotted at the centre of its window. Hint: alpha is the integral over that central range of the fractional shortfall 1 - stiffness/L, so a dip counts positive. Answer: 7.5 N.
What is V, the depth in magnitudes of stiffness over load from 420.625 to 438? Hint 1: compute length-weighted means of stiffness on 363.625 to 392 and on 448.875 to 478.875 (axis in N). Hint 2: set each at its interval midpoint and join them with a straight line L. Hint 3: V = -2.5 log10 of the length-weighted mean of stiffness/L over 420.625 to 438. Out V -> -0.12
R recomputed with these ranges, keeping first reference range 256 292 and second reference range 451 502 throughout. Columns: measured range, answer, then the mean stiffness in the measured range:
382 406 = 7.9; 34.1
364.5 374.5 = 1.3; 45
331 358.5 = 1.5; 49.4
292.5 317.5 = -1.2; 56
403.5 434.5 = 0.9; 48.7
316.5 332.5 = 0.3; 51.7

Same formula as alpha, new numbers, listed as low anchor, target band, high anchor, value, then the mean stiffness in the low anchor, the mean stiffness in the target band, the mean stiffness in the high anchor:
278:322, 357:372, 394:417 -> 0.8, 55.5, 44.8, 42.4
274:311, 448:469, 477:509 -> 1.2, 56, 47.8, 49.5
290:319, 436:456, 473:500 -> 0.8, 56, 48.8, 49.4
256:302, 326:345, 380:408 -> -2.7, 54.8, 51.5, 35.2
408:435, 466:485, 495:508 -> 1.0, 49.2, 47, 49.8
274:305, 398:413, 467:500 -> 2.3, 56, 43.7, 49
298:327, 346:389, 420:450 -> 7.8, 54.6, 42.8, 49.2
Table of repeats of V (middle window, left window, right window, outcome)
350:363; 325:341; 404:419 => 0.122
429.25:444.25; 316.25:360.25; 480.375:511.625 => 0.022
